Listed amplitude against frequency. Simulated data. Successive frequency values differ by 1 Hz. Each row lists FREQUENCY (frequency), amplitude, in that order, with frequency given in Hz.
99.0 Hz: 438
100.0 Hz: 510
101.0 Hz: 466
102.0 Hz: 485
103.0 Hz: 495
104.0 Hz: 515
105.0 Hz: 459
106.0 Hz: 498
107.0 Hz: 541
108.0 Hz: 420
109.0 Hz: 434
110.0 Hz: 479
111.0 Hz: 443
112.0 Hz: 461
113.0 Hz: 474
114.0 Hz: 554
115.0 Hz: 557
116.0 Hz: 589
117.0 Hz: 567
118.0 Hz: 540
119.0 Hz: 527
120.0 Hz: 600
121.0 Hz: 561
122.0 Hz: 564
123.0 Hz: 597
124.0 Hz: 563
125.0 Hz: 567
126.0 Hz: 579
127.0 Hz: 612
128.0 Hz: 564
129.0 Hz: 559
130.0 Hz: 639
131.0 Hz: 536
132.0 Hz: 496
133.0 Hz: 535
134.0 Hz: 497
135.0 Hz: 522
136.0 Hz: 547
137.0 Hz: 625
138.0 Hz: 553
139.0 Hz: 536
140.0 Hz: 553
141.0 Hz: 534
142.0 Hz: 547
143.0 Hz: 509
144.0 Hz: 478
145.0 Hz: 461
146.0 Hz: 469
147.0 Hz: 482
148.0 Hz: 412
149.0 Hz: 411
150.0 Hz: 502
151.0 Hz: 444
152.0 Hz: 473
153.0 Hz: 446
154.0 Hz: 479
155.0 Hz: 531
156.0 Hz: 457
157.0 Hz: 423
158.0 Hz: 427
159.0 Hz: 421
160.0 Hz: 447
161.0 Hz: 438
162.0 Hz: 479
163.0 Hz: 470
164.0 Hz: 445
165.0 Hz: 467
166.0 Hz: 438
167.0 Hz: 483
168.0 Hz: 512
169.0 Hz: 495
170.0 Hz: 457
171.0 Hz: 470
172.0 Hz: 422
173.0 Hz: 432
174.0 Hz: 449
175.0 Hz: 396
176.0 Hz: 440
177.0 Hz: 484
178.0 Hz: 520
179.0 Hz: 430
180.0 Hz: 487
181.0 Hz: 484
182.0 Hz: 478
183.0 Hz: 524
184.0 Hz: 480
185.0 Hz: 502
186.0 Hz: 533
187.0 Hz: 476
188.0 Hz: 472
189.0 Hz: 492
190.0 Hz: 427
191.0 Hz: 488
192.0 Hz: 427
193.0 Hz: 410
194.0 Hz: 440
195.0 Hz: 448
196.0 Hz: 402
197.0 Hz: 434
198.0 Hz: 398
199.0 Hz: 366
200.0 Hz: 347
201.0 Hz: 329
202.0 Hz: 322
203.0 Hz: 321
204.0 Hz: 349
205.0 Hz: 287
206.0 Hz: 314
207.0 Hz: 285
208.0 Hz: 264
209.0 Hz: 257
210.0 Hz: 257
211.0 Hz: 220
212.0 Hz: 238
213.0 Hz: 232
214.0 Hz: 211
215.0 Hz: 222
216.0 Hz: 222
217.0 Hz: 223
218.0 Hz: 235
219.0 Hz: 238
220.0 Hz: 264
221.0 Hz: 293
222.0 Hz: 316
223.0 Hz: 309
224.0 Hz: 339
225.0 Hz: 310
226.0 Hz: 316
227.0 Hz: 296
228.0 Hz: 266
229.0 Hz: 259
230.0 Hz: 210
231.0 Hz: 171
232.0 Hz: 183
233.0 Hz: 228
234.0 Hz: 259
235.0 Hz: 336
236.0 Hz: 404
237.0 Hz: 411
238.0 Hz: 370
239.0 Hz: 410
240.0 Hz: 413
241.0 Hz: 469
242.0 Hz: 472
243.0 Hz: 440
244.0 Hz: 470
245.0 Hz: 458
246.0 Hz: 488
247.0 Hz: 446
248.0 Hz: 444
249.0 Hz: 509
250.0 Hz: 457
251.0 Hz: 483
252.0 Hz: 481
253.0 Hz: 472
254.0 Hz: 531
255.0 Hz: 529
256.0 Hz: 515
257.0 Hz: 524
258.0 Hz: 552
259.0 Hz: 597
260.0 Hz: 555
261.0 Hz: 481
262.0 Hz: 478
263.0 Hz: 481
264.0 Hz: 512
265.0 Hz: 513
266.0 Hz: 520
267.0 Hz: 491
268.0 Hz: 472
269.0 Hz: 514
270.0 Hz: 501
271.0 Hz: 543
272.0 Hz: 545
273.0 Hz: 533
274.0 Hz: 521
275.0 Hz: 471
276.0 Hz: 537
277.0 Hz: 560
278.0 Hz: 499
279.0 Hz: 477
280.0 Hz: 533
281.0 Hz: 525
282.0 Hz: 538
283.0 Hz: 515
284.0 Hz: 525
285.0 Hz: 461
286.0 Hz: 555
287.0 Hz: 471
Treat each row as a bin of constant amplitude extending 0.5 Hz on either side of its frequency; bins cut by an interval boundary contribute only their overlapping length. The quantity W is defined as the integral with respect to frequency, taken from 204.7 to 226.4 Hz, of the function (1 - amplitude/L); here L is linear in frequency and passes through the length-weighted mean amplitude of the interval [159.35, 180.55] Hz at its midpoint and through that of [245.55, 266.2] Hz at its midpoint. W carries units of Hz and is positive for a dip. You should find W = 9.8 Hz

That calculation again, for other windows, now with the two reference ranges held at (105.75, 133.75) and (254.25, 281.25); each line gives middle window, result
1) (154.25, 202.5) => 7.3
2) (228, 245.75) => 5.8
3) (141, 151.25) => 1.1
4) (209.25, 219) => 5.5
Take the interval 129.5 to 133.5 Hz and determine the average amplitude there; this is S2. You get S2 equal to 552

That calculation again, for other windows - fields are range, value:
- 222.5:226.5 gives 318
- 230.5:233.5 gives 194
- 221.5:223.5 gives 312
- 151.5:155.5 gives 482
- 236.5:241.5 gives 415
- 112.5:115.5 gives 528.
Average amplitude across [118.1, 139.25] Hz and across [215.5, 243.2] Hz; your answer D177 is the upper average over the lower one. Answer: 0.55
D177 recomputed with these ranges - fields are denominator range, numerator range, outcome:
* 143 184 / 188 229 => 0.70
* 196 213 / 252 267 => 1.65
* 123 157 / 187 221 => 0.64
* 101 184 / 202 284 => 0.80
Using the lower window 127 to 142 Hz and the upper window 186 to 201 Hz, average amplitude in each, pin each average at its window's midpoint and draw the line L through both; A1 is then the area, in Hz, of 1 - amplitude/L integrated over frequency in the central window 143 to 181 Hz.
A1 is 2.6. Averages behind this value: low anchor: 552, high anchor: 431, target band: 460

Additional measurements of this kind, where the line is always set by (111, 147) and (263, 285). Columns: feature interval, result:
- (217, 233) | 7.9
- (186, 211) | 7.3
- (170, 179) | 1.4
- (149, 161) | 1.8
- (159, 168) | 1.3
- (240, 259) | 1.2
